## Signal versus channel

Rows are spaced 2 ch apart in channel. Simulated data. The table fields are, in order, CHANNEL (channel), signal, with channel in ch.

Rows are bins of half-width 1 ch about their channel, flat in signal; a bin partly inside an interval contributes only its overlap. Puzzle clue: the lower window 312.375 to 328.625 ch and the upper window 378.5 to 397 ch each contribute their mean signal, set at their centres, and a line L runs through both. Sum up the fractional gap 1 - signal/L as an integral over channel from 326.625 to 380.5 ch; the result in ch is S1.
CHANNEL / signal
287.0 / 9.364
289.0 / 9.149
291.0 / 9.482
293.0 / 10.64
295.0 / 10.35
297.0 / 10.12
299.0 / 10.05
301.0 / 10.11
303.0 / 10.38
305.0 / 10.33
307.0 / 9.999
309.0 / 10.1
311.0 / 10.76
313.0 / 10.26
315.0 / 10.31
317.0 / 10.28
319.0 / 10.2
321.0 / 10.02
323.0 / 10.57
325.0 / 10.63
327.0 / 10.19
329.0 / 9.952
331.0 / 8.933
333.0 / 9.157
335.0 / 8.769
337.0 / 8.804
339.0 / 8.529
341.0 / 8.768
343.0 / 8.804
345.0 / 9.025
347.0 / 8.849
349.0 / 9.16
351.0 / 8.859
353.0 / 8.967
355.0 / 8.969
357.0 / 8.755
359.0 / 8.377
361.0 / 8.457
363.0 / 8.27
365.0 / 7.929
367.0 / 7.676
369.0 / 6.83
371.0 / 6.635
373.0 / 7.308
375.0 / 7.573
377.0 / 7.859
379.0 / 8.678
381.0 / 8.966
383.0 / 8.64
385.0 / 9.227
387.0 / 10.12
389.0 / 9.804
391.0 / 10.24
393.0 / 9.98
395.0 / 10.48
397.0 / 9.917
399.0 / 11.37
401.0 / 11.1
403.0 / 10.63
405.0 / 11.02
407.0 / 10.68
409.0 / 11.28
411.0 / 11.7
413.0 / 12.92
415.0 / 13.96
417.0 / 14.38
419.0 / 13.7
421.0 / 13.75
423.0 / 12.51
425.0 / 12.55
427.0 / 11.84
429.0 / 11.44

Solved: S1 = 7.9 ch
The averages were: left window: 10.3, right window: 9.61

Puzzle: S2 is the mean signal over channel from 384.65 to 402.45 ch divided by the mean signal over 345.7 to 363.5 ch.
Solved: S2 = 1.2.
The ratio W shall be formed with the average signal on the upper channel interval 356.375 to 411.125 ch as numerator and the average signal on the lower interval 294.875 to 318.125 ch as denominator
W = 0.90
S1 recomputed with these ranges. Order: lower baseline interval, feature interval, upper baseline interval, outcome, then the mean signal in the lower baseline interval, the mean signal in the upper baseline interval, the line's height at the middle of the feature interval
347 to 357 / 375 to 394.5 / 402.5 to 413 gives 2.08 ch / 8.95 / 11.3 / 10.3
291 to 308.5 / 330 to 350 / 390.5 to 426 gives 3.55 ch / 10.2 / 11.8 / 10.8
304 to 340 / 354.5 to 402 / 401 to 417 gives 9.79 ch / 9.88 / 11.9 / 11.2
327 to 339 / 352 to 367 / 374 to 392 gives 1.00 ch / 9.16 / 9.01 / 9.08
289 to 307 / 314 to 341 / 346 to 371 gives -1.22 ch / 10.1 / 8.35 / 9.26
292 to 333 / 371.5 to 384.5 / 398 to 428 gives 3.80 ch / 10.2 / 12.2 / 11.5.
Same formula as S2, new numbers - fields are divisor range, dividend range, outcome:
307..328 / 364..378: 0.72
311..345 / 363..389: 0.85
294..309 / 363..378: 0.73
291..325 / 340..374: 0.81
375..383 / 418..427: 1.55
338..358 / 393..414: 1.25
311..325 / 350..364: 0.84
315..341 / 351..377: 0.83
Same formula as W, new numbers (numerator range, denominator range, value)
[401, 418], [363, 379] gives 1.59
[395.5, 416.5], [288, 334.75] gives 1.14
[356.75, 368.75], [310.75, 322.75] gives 0.79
